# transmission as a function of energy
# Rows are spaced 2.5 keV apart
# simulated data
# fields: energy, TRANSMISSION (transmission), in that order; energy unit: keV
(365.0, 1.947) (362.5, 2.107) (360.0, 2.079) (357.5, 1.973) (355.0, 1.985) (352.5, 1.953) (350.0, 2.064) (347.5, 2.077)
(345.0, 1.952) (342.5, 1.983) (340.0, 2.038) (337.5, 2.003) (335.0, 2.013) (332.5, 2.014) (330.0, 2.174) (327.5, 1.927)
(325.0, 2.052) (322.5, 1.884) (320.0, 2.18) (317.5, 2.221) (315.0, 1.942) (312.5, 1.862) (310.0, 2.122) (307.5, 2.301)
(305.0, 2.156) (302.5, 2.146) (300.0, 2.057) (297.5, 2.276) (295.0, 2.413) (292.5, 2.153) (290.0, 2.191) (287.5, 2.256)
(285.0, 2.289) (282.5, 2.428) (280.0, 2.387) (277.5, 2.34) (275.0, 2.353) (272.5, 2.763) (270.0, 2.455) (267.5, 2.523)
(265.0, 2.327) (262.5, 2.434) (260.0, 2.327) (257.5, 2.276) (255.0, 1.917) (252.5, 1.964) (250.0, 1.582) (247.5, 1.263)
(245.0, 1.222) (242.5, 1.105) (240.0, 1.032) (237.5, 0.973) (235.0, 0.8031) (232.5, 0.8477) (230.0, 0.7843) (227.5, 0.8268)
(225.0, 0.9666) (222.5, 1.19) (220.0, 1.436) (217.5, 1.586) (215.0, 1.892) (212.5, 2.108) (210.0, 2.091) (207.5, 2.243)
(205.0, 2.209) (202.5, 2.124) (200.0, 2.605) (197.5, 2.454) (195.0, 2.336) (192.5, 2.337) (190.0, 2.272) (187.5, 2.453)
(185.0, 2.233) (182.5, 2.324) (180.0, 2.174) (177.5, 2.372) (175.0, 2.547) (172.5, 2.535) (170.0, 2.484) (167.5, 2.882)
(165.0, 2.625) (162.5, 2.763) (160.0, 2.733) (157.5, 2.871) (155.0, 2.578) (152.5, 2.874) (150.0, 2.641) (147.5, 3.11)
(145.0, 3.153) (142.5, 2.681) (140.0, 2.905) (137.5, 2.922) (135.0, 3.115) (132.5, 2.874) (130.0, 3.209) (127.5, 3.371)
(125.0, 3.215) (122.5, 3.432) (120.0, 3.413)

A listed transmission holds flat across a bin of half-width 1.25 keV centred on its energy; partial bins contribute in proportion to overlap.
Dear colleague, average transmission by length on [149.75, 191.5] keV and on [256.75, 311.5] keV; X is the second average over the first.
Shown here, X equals 0.91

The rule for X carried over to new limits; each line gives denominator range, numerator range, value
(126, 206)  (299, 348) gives 0.77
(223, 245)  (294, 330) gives 2.24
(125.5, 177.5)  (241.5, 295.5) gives 0.75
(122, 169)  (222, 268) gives 0.50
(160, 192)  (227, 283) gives 0.72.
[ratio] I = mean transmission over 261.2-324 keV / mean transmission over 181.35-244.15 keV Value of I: 1.31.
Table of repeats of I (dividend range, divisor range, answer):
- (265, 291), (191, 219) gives 1.10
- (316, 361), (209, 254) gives 1.55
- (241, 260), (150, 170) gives 0.61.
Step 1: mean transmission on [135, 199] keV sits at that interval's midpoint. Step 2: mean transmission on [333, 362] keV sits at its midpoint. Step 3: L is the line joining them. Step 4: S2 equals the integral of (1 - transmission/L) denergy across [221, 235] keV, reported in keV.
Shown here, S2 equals 8.66 keV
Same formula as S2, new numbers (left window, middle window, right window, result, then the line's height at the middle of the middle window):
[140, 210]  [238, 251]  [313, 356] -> 6.2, 2.32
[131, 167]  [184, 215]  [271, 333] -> 4.3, 2.63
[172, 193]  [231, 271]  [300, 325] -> 9.5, 2.21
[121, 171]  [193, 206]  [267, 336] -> 1.6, 2.68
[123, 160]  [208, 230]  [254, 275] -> 9.4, 2.6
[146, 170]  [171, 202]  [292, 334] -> 3.2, 2.65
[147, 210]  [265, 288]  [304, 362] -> -2.2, 2.21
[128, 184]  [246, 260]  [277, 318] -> 3.2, 2.38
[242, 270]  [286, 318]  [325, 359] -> -2.9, 1.98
